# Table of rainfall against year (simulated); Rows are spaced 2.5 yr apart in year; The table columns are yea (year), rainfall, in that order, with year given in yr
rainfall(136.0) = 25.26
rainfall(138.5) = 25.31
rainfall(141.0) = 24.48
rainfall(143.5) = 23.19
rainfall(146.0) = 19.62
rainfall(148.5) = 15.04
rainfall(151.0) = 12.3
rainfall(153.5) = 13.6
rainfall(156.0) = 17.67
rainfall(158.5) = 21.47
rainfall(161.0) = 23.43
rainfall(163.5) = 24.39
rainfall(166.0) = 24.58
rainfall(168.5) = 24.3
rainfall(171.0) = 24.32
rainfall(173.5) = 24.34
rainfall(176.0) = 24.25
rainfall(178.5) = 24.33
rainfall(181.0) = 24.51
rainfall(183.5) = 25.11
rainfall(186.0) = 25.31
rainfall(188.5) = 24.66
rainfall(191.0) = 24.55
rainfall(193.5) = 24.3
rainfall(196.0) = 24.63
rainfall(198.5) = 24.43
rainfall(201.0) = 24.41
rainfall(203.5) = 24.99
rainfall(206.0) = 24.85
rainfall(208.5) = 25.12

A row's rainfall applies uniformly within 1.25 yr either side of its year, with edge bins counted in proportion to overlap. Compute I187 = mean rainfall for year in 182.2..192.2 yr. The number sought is 24.9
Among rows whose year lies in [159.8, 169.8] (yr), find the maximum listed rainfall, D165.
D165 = 24.58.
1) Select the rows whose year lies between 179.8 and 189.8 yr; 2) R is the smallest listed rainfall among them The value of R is 24.51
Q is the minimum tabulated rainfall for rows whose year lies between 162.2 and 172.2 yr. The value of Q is 24.3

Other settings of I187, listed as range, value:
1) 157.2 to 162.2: 22.4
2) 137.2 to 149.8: 21.5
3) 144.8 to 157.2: 15.6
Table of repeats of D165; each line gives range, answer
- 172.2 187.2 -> 25.31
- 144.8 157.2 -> 19.62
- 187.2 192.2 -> 24.66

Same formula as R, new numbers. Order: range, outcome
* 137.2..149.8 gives 15.04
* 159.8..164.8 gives 23.43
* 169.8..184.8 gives 24.25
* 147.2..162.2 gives 12.3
